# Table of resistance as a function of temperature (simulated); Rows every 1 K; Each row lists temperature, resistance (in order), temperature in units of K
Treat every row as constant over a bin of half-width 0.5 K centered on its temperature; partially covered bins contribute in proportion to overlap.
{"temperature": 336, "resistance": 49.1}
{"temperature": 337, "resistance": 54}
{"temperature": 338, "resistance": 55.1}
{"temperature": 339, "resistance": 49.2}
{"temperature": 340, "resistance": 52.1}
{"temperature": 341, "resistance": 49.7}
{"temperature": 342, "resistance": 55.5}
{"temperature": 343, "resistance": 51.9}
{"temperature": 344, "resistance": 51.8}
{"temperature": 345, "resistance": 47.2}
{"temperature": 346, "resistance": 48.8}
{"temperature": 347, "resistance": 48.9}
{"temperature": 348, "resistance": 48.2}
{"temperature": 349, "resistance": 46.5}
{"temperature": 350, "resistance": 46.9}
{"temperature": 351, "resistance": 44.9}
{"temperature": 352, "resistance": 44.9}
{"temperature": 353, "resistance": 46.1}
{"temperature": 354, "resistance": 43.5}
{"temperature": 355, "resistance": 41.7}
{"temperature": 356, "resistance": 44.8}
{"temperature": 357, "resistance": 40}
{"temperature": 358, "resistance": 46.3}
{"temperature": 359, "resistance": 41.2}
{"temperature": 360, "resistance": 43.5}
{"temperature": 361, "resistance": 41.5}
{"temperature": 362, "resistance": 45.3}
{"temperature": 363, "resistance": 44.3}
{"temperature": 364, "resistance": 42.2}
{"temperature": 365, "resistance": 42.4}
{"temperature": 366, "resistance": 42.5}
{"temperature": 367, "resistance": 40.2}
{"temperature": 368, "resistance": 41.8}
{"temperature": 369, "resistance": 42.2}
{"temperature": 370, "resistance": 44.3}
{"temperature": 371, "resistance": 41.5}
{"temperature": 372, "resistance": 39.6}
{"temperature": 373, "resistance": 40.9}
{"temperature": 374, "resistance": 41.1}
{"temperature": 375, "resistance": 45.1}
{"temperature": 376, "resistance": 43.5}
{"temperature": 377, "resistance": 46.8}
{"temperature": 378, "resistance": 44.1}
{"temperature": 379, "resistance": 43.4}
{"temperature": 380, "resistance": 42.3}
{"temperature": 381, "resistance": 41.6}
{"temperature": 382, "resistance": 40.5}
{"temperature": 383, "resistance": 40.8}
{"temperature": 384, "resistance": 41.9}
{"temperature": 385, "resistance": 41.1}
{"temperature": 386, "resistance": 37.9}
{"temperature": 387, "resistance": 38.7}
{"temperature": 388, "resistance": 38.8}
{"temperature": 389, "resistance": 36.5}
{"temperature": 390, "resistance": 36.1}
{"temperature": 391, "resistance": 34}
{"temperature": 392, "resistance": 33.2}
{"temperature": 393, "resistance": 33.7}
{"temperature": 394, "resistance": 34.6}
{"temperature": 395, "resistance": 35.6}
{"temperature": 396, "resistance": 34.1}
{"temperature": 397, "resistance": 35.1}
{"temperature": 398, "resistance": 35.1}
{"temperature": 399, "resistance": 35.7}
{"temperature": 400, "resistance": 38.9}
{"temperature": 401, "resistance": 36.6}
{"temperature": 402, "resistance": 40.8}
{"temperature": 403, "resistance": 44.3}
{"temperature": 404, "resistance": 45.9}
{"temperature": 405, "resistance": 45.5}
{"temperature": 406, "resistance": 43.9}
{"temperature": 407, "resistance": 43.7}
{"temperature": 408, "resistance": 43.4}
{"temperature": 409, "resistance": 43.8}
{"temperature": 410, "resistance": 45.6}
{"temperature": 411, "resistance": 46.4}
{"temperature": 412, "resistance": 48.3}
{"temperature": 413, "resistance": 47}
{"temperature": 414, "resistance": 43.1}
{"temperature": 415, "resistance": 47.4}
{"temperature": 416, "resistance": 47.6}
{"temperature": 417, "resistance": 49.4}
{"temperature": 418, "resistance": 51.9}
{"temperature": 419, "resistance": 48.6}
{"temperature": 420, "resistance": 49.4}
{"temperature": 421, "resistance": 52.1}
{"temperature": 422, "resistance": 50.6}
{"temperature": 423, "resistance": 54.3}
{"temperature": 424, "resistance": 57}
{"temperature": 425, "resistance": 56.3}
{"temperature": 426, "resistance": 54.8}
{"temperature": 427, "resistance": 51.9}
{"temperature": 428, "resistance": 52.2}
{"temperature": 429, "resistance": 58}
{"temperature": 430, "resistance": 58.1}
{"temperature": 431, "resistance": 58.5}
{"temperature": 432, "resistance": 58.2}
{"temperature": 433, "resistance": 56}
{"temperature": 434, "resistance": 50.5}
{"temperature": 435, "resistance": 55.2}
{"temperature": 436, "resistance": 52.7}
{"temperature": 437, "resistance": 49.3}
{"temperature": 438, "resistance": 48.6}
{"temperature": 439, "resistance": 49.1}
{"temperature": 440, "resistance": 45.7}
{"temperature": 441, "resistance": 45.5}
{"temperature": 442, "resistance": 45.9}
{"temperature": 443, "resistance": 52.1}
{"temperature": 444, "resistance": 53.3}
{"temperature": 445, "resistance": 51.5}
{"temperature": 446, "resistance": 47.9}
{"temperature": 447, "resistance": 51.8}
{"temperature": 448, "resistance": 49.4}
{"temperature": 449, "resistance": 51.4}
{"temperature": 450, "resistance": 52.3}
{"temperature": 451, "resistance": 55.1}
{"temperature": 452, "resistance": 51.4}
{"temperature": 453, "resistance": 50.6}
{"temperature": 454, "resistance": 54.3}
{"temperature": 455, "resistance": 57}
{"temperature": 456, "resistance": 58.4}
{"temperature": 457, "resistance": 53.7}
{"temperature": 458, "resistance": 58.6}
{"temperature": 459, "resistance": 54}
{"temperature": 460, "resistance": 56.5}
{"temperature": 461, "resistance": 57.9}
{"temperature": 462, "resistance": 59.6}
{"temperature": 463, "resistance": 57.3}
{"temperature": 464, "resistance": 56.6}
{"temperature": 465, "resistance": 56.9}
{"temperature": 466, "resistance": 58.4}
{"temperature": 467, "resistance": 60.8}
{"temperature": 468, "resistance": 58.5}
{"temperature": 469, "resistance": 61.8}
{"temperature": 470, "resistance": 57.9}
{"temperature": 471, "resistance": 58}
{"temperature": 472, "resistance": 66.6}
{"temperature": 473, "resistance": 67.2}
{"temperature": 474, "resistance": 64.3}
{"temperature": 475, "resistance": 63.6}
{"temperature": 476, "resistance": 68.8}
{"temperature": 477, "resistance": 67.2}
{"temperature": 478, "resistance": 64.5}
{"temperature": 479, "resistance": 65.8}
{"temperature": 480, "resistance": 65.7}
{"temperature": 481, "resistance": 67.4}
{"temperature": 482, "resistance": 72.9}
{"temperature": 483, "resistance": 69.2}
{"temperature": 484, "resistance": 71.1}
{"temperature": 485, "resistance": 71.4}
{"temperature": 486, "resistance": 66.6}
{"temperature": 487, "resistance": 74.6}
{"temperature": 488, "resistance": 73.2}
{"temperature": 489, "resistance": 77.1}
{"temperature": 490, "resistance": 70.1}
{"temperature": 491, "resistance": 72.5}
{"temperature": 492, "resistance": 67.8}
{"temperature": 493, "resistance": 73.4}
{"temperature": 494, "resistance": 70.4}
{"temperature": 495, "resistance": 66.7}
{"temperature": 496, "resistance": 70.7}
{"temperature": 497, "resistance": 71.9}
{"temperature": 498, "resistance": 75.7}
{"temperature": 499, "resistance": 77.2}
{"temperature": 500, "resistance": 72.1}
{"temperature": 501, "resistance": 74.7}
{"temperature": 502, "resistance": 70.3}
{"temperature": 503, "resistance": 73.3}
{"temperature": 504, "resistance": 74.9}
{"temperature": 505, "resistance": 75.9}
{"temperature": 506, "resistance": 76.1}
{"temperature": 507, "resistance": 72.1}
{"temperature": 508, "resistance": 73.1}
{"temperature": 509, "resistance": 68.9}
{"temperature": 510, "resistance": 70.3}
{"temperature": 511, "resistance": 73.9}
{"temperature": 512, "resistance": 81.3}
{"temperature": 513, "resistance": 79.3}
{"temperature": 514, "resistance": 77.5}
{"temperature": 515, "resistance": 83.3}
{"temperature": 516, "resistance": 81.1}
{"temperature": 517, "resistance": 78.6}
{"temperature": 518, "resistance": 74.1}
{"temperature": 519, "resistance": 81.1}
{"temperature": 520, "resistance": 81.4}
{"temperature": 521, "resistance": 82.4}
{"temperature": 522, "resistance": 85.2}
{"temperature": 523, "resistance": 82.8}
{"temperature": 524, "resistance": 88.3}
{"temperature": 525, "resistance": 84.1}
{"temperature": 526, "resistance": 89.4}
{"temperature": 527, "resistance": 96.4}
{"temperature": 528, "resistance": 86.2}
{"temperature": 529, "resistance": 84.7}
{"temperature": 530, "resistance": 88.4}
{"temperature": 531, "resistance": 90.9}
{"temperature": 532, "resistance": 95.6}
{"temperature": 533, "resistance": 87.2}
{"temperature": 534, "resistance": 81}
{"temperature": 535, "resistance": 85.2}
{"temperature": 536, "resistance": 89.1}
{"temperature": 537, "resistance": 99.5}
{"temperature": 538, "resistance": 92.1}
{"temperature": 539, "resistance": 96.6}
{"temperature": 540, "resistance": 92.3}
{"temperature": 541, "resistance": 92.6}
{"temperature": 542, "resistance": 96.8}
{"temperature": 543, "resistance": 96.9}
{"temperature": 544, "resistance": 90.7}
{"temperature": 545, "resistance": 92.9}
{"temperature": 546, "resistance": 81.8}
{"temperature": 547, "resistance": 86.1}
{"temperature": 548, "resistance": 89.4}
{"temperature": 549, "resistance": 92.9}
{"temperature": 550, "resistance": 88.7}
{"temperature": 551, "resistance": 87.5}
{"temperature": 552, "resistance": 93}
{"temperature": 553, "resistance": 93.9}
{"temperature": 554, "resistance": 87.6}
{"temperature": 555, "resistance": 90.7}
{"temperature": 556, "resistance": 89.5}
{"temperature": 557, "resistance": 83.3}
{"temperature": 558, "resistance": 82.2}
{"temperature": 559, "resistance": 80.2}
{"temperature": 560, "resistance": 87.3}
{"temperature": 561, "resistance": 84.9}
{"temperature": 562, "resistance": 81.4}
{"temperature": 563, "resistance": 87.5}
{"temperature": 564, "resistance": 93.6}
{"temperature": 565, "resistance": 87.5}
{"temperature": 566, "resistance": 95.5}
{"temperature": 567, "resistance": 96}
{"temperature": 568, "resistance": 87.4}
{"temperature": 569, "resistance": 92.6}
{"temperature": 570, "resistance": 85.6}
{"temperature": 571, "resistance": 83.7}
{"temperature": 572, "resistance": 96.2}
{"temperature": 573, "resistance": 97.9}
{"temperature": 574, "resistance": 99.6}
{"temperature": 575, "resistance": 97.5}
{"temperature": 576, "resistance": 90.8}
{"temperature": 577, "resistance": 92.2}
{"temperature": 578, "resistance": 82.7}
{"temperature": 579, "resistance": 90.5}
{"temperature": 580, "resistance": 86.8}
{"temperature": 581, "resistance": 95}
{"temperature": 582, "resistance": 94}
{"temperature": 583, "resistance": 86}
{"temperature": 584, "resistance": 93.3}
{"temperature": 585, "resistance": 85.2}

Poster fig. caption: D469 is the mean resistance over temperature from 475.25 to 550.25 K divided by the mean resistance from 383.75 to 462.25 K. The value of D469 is 1.67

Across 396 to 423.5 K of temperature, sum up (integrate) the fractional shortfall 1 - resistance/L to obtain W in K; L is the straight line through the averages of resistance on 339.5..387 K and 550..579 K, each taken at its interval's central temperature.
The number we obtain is 5.1 K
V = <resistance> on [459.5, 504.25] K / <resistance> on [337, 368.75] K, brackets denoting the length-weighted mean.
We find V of 1.45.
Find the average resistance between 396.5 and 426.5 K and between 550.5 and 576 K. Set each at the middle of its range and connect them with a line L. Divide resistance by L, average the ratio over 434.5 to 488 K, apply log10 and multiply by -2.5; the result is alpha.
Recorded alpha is 0.04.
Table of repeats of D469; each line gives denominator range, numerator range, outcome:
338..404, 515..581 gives 2.09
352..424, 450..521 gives 1.59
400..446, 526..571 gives 1.81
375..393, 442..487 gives 1.49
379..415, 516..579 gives 2.21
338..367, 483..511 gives 1.56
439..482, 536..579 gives 1.58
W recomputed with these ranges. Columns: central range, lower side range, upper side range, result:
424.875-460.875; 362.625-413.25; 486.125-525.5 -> 2.5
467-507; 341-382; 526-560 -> 3.4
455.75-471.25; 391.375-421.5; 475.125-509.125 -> 1.0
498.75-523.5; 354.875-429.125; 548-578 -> -0.4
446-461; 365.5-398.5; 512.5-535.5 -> 2.0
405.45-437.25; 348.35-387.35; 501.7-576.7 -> 3.2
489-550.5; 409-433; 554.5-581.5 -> -3.7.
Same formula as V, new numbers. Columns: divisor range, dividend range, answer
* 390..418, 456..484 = 1.50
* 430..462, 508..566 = 1.63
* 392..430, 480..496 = 1.56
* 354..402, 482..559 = 2.02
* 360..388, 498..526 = 1.85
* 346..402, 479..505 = 1.74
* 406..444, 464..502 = 1.34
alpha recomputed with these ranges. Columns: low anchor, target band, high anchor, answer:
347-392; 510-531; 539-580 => -0.03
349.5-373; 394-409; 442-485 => 0.23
